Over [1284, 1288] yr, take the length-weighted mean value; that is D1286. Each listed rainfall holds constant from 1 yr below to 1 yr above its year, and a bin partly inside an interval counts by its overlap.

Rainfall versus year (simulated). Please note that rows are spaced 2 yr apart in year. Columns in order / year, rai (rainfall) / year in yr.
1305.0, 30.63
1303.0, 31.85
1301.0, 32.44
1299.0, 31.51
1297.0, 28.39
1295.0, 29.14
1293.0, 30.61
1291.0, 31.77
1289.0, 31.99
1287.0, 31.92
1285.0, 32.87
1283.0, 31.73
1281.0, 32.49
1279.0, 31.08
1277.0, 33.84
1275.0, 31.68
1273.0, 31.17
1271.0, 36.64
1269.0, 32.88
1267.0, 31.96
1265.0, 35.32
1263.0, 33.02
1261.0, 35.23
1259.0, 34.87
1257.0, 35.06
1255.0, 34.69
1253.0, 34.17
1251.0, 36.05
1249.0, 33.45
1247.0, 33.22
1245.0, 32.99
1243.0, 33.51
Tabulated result 32.4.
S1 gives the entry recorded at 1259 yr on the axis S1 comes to 34.87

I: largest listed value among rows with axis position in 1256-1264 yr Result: 35.23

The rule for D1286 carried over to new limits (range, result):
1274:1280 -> 32.2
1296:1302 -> 30.8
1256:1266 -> 34.7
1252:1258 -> 34.6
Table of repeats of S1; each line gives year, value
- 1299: 31.51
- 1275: 31.68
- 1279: 31.08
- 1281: 32.49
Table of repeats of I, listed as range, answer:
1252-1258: 35.06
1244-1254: 36.05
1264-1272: 36.64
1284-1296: 32.87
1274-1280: 33.84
